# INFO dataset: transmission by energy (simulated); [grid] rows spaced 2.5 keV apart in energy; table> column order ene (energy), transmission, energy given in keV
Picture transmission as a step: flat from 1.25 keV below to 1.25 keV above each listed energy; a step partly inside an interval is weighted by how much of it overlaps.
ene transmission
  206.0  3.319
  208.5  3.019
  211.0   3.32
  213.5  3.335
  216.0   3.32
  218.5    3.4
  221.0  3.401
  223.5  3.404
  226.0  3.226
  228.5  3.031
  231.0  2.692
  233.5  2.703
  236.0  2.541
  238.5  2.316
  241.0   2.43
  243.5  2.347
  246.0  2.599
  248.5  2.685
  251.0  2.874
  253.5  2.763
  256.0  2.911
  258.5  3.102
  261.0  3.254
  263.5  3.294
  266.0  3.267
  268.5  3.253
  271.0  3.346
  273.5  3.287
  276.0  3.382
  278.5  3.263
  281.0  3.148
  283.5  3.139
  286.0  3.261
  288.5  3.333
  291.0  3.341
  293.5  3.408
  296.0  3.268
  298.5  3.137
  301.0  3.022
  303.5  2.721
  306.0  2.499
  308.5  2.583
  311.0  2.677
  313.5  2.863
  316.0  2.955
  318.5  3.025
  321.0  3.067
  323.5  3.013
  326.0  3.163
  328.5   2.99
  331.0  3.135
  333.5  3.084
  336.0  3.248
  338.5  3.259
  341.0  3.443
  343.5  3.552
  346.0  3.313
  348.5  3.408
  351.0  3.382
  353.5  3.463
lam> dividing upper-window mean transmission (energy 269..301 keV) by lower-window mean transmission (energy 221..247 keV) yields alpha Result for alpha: 1.18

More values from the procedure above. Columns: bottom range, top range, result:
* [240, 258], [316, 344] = 1.18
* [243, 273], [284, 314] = 1.01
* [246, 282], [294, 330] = 0.94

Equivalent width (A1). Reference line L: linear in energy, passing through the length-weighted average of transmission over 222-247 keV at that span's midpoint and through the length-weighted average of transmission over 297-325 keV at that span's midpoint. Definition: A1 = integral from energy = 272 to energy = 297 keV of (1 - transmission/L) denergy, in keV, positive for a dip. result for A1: -4.0 keV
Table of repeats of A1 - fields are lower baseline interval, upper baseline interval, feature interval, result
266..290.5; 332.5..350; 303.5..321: 2.8 keV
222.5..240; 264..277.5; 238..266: 2.5 keV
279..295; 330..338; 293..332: 3.1 keV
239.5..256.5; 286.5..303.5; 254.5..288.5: -3.5 keV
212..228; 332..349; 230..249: 4.6 keV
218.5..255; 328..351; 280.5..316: 0.8 keV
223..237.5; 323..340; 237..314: 0.3 keV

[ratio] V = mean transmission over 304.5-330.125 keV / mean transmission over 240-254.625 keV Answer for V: 1.1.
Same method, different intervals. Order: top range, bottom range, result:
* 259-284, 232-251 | 1.28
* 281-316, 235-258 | 1.15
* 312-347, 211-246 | 1.07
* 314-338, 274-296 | 0.94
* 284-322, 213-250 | 1.04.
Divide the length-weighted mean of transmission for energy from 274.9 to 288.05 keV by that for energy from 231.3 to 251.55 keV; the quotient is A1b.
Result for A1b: 1.3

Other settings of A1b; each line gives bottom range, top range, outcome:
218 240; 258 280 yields 1.11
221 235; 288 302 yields 1.07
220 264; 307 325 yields 1.01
